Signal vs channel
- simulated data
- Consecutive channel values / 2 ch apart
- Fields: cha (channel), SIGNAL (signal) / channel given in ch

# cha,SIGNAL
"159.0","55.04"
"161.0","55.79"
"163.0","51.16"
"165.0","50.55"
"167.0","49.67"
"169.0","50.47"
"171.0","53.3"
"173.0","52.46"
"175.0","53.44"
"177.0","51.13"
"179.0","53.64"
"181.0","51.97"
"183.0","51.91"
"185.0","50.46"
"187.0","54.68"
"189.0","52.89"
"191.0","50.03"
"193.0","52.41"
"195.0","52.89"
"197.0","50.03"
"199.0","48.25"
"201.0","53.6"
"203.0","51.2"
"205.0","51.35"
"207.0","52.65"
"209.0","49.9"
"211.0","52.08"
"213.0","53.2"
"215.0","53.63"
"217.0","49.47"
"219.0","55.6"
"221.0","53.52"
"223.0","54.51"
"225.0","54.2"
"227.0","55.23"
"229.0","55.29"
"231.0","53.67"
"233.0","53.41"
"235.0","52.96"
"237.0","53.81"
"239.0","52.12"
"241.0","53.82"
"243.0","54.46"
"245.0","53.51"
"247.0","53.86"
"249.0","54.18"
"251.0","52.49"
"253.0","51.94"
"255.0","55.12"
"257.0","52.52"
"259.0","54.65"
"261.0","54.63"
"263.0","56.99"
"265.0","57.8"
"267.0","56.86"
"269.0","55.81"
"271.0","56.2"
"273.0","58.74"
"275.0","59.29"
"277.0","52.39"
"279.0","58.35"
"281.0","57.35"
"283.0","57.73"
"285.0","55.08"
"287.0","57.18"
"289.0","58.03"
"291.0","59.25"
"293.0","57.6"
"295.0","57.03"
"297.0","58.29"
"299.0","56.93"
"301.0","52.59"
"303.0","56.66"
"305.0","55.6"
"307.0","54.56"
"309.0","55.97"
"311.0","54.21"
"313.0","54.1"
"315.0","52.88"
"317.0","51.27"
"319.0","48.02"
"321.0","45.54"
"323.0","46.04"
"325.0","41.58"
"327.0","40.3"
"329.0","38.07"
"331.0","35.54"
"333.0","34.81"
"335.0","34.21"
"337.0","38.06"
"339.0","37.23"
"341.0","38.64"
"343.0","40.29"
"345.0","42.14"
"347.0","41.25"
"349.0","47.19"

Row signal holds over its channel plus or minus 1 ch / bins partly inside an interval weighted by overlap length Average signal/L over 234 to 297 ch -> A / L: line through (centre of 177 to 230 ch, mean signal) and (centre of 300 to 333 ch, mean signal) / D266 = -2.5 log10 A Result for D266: -0.11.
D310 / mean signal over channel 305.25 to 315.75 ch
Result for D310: 54.5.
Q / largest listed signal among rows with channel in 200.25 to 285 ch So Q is 59.29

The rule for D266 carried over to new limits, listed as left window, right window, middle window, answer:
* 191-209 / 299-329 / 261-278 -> -0.12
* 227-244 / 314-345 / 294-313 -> -0.23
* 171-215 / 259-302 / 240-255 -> 0.03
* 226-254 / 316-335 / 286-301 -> -0.23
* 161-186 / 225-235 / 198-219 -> 0.03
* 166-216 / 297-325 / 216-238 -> -0.04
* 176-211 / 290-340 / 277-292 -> -0.16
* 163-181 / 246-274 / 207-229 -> 0.01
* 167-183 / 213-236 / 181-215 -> 0.02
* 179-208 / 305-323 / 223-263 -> -0.04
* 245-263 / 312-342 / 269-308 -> -0.17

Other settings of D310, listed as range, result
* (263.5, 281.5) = 57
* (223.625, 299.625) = 55.5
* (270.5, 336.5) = 51.7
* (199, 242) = 53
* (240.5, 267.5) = 54.5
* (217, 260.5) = 53.8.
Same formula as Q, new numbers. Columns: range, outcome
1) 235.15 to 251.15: 54.46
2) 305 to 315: 55.97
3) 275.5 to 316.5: 59.25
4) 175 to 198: 54.68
